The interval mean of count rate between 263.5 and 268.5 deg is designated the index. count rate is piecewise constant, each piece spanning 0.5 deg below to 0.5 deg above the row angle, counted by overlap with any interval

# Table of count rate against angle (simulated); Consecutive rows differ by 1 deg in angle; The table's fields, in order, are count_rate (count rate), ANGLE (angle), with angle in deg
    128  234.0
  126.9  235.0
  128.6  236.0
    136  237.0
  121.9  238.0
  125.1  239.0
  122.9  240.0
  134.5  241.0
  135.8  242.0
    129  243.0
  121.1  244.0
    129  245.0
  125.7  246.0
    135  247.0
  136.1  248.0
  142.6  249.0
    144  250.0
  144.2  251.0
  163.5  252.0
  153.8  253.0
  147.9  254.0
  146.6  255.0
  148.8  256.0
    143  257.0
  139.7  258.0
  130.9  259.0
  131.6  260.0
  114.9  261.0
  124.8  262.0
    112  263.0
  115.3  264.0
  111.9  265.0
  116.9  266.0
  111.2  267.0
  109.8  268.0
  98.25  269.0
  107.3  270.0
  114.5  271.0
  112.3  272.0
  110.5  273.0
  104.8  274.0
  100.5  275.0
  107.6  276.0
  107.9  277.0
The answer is 113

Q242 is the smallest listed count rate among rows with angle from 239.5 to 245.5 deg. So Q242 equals 121.1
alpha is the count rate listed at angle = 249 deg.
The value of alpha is 142.6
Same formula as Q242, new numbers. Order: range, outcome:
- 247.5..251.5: 136.1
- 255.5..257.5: 143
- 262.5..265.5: 111.9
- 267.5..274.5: 98.25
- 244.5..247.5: 125.7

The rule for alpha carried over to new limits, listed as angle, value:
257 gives 143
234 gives 128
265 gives 111.9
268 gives 109.8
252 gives 163.5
